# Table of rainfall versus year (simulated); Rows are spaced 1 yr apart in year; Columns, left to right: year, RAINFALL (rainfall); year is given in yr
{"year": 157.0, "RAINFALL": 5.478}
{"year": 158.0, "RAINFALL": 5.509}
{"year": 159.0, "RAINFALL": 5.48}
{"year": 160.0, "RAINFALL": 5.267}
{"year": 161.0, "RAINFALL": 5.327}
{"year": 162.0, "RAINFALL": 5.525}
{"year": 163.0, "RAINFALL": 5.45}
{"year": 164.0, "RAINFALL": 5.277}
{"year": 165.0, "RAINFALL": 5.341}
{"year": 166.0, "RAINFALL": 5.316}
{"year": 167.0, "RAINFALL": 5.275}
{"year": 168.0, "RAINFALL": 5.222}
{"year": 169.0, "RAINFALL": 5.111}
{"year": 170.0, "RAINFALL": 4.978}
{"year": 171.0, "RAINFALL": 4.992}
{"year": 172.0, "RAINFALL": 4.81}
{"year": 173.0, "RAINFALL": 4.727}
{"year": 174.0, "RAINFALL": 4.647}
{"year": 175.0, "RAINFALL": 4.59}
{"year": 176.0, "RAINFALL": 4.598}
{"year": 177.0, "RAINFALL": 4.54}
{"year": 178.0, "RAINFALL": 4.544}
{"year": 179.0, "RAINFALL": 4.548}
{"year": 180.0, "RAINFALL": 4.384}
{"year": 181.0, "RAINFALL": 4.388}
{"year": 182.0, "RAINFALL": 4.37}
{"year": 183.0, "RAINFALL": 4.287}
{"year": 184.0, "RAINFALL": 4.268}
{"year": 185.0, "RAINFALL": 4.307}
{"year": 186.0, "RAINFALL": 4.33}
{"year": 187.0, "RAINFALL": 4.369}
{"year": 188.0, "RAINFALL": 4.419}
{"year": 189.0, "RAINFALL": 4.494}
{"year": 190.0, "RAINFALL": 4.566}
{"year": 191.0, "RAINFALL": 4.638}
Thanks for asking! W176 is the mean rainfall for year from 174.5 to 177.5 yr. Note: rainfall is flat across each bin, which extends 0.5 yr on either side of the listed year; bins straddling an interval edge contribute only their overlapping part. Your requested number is 4.58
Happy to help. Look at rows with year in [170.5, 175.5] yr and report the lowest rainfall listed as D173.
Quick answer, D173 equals 4.59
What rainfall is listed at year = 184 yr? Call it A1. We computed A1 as 4.268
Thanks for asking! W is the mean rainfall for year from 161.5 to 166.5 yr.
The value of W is 5.38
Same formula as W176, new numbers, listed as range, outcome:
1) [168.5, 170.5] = 5.04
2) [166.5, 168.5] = 5.25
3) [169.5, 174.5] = 4.83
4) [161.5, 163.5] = 5.49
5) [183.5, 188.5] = 4.34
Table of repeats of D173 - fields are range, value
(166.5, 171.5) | 4.978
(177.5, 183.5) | 4.287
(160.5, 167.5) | 5.275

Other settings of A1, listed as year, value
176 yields 4.598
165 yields 5.341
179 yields 4.548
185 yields 4.307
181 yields 4.388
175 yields 4.59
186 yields 4.33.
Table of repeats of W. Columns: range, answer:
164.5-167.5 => 5.31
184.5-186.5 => 4.32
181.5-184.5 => 4.31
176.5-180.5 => 4.5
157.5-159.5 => 5.49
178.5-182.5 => 4.42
